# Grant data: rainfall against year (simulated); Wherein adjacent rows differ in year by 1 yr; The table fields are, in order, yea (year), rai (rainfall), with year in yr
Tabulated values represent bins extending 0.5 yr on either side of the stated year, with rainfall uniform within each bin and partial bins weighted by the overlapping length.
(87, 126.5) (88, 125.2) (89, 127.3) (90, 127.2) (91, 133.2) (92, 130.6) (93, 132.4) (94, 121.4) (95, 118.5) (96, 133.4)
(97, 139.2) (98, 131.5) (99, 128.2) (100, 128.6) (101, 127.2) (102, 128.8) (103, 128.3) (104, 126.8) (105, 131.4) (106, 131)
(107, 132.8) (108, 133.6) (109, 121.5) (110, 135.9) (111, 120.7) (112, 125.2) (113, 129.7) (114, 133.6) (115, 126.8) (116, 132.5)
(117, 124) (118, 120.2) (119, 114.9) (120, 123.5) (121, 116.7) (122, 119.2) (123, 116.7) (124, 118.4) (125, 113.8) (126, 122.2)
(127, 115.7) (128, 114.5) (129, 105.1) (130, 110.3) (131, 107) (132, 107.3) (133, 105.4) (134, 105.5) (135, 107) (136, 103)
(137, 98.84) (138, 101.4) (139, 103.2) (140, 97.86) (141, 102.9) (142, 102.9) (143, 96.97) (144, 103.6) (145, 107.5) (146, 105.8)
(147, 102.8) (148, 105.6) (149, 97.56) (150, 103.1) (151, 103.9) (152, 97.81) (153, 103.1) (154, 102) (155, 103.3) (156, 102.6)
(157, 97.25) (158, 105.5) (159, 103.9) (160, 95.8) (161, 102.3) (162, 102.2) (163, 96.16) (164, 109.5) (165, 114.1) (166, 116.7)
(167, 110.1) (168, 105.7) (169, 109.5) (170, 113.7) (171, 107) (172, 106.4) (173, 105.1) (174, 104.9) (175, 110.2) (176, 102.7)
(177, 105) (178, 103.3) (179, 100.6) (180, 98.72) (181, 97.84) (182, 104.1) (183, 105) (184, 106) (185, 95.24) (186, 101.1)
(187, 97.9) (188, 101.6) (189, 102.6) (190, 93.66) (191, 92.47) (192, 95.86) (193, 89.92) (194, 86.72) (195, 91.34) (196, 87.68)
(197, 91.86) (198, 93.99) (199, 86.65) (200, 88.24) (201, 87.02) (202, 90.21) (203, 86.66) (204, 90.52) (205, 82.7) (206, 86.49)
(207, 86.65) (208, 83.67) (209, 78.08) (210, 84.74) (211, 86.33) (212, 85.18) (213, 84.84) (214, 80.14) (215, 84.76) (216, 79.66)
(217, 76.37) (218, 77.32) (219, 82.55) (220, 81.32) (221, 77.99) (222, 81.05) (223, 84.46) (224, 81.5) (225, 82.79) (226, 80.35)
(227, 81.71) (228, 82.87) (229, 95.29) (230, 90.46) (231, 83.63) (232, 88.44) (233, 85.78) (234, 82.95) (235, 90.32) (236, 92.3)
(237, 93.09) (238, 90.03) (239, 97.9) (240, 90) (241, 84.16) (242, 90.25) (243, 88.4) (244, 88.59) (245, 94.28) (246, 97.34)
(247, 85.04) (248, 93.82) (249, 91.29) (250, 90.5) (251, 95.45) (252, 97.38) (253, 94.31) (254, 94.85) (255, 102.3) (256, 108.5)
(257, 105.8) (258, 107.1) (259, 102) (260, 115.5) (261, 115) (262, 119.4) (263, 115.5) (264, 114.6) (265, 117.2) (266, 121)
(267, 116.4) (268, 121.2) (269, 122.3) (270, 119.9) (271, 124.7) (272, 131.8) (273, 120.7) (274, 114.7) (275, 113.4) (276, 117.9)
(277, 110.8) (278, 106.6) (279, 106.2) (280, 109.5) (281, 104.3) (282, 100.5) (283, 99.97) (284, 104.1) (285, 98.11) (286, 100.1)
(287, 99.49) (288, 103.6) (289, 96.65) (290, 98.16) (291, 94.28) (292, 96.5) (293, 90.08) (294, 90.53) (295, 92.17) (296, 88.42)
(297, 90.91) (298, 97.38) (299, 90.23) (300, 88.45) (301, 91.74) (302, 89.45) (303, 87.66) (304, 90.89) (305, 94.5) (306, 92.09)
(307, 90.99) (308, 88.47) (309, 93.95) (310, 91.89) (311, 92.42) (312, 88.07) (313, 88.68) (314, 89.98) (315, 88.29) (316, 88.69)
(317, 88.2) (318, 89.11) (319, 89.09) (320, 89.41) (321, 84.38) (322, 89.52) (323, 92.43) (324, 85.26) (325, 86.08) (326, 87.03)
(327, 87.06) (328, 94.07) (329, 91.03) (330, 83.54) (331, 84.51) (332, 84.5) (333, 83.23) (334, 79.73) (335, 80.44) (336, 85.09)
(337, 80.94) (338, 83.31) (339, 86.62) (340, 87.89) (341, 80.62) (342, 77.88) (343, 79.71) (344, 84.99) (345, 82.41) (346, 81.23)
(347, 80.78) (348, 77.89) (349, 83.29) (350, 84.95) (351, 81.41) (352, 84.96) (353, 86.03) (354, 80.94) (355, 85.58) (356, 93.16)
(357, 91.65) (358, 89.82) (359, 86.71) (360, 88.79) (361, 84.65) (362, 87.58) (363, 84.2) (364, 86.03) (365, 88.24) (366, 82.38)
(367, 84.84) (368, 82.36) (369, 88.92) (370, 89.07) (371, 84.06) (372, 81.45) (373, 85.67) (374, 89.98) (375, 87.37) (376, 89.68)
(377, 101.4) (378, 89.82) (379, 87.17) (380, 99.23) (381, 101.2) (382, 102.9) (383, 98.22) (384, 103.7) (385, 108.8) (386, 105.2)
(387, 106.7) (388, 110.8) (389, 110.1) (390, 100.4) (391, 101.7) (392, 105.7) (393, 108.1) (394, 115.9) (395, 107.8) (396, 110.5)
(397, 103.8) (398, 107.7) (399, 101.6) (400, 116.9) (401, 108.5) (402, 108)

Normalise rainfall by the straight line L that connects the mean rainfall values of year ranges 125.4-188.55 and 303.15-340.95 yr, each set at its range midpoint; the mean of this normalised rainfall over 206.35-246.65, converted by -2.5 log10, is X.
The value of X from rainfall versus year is 0.14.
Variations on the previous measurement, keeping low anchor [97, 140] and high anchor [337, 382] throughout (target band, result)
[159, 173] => 0.06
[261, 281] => -0.18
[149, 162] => 0.13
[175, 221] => 0.19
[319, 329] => 0.03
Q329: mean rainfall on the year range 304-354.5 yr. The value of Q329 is 86.2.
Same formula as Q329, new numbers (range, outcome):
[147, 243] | 94.1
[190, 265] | 90.8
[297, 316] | 90.8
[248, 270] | 108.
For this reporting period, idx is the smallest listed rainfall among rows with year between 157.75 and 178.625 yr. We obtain 95.8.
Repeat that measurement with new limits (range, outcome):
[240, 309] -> 84.16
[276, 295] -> 90.08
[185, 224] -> 76.37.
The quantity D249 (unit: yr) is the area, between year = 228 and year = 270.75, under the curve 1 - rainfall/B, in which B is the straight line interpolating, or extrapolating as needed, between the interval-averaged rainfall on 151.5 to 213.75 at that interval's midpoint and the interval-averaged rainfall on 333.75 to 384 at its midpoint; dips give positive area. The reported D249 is -2.9 yr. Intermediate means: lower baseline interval 97.6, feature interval 99.7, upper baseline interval 86.7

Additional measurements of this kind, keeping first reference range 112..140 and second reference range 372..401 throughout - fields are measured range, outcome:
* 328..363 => 6.5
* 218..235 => 4.0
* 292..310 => 2.5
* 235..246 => 1.8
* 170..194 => 2.3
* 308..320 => 1.8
